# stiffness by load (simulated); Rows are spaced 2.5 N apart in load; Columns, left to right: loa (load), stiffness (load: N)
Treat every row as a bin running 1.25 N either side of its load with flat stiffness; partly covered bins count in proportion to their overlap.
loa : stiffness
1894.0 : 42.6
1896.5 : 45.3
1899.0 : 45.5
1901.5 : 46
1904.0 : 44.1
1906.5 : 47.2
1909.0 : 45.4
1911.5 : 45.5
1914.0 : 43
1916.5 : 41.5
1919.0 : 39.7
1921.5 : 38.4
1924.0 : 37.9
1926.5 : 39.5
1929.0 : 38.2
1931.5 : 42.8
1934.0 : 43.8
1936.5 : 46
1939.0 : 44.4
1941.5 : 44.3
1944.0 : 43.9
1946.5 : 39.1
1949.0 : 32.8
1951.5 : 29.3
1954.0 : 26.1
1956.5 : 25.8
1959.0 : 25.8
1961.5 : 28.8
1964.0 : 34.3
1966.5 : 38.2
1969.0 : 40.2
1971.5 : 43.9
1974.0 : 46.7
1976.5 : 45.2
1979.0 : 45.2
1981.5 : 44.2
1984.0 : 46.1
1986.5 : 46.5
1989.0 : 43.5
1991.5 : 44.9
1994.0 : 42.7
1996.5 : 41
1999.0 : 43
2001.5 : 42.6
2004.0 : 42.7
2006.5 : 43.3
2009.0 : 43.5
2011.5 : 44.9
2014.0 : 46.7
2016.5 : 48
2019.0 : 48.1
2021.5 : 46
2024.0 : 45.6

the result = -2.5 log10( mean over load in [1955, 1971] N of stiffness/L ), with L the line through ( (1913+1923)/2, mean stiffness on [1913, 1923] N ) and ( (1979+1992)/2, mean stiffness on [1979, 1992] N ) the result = 0.31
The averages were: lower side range 40.5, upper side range 45.1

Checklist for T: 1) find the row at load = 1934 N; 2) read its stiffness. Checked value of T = 43.8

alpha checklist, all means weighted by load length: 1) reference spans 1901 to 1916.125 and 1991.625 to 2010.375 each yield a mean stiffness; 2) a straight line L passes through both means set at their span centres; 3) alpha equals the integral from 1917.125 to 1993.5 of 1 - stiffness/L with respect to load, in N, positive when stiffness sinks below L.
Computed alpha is 7.47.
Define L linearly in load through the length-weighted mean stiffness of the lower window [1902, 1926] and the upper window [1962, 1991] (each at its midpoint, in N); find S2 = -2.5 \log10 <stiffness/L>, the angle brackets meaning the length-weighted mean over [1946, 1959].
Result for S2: 0.39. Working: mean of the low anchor 42.5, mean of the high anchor 42.8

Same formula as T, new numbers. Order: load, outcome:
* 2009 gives 43.5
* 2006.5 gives 43.3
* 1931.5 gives 42.8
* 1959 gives 25.8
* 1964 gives 34.3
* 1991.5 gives 44.9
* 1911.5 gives 45.5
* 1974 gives 46.7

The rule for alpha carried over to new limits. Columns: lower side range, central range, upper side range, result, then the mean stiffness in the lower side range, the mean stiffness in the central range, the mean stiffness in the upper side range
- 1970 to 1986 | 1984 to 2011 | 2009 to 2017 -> 1.2 N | 45.2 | 43.5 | 45.9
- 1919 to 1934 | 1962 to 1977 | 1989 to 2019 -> 0.6 N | 39.8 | 40.6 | 44.1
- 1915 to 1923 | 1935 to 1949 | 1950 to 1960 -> -4.8 N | 39.9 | 42.6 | 26.9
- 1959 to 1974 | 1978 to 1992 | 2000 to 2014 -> -1.8 N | 36.9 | 45.1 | 43.7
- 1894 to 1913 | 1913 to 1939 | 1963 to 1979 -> 1.7 N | 45.3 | 41.2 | 41.8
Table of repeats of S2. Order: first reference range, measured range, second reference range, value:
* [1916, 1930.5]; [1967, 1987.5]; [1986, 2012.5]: -0.058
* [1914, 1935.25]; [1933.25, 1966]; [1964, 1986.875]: 0.172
